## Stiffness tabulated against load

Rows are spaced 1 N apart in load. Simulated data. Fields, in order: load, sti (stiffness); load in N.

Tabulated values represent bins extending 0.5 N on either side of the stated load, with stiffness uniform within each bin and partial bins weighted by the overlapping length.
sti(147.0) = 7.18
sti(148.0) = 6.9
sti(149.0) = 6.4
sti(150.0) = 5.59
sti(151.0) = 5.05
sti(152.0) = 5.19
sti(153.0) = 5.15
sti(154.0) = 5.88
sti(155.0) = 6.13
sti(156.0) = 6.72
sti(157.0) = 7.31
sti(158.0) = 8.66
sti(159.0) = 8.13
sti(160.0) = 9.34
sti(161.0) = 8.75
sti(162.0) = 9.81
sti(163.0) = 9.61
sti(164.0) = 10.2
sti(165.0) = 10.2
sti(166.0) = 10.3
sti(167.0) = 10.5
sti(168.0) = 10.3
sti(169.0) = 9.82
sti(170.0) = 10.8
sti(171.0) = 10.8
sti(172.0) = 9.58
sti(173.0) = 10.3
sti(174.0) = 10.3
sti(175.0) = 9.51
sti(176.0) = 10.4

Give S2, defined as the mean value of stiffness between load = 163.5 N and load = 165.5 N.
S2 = 10.2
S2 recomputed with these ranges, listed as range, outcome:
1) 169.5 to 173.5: 10.4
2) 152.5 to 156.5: 5.97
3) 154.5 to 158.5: 7.21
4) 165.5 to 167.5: 10.4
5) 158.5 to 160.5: 8.73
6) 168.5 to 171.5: 10.5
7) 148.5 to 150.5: 6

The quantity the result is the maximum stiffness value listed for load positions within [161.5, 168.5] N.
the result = 10.5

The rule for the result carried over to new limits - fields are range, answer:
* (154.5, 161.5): 9.34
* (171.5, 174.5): 10.3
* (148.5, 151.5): 6.4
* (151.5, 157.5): 7.31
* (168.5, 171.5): 10.8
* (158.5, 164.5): 10.2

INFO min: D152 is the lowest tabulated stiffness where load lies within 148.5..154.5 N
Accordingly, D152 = 5.05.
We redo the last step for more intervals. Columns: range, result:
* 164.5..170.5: 9.82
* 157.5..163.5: 8.13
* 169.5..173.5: 9.58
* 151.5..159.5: 5.15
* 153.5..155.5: 5.88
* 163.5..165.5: 10.2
